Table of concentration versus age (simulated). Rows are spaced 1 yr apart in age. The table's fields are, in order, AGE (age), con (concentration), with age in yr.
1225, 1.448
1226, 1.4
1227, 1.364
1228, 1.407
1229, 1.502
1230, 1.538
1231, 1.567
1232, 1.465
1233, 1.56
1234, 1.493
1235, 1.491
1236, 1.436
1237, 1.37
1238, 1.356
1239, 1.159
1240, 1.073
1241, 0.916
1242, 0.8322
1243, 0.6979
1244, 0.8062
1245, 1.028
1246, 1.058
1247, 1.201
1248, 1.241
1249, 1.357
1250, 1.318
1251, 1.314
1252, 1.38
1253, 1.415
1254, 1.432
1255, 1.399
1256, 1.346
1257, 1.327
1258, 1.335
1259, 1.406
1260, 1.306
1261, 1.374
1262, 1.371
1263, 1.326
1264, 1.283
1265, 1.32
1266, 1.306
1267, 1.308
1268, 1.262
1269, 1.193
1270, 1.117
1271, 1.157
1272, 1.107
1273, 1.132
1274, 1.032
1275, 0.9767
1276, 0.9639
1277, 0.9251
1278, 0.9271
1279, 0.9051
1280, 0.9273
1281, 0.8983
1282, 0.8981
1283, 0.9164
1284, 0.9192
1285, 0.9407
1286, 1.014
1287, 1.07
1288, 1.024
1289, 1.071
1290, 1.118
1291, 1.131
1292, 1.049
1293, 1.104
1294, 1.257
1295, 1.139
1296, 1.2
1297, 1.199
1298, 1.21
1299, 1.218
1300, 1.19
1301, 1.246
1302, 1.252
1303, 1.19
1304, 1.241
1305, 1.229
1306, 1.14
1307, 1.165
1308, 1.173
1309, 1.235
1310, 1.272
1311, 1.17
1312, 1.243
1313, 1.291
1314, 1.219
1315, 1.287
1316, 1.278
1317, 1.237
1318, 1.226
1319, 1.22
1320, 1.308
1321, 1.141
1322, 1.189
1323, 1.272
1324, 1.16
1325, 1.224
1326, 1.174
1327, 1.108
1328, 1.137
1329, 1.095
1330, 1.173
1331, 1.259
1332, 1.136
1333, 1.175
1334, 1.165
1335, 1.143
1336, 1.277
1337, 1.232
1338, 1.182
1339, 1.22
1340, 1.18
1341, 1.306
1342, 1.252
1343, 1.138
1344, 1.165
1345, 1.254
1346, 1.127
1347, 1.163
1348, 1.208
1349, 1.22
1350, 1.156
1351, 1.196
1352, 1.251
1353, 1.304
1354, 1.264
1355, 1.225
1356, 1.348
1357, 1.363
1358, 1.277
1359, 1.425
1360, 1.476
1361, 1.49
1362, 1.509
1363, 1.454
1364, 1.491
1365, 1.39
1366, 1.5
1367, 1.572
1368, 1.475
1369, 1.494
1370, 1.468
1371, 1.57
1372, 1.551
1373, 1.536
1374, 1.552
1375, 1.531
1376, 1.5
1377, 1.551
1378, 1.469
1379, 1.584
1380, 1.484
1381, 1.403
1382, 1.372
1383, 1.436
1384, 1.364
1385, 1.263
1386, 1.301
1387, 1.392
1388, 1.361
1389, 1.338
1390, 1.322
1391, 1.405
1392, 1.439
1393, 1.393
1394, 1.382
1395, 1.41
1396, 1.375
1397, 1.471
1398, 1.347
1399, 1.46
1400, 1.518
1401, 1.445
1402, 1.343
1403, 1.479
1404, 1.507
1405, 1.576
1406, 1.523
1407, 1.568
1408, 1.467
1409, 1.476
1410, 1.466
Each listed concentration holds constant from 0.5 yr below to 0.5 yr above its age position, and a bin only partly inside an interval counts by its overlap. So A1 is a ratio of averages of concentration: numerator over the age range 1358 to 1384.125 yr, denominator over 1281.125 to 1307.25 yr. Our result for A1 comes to 1.33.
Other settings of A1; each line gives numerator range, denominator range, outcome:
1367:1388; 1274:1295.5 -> 1.45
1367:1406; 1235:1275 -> 1.18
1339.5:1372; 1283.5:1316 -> 1.15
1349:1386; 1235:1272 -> 1.15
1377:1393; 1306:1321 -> 1.14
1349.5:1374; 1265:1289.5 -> 1.35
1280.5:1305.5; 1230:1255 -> 0.88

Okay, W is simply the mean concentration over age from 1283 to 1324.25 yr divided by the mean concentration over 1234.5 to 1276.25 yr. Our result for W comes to 1.0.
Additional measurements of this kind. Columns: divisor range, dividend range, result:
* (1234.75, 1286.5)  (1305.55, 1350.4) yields 1.03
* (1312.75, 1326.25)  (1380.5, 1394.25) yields 1.11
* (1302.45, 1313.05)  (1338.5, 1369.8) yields 1.09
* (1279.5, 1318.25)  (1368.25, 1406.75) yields 1.27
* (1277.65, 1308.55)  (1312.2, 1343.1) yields 1.10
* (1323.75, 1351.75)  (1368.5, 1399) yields 1.21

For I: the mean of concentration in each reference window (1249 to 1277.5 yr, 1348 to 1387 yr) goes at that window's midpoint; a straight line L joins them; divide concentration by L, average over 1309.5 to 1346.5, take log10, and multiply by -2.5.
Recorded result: 0.12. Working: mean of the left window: 1.26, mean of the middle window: 1.21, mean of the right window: 1.41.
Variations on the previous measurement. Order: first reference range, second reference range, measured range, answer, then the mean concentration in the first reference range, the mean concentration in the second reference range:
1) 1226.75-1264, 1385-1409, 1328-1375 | 0.06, 1.3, 1.42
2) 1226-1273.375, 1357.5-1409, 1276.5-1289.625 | 0.35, 1.28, 1.45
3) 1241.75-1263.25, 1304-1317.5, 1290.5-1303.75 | 0.04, 1.24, 1.23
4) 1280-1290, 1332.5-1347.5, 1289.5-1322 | -0.14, 0.977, 1.2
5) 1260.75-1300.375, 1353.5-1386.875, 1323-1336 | 0.11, 1.11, 1.44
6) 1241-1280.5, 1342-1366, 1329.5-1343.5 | 0.07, 1.18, 1.3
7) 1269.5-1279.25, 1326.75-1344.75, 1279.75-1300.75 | 0.00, 1.03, 1.19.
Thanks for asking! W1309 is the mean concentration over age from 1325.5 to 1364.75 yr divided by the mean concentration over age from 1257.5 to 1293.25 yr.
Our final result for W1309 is 1.12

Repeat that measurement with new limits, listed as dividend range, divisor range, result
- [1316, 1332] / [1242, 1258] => 0.99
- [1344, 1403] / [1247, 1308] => 1.19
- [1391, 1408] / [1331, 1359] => 1.19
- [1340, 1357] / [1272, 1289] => 1.26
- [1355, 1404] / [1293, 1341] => 1.19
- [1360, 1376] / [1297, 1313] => 1.24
